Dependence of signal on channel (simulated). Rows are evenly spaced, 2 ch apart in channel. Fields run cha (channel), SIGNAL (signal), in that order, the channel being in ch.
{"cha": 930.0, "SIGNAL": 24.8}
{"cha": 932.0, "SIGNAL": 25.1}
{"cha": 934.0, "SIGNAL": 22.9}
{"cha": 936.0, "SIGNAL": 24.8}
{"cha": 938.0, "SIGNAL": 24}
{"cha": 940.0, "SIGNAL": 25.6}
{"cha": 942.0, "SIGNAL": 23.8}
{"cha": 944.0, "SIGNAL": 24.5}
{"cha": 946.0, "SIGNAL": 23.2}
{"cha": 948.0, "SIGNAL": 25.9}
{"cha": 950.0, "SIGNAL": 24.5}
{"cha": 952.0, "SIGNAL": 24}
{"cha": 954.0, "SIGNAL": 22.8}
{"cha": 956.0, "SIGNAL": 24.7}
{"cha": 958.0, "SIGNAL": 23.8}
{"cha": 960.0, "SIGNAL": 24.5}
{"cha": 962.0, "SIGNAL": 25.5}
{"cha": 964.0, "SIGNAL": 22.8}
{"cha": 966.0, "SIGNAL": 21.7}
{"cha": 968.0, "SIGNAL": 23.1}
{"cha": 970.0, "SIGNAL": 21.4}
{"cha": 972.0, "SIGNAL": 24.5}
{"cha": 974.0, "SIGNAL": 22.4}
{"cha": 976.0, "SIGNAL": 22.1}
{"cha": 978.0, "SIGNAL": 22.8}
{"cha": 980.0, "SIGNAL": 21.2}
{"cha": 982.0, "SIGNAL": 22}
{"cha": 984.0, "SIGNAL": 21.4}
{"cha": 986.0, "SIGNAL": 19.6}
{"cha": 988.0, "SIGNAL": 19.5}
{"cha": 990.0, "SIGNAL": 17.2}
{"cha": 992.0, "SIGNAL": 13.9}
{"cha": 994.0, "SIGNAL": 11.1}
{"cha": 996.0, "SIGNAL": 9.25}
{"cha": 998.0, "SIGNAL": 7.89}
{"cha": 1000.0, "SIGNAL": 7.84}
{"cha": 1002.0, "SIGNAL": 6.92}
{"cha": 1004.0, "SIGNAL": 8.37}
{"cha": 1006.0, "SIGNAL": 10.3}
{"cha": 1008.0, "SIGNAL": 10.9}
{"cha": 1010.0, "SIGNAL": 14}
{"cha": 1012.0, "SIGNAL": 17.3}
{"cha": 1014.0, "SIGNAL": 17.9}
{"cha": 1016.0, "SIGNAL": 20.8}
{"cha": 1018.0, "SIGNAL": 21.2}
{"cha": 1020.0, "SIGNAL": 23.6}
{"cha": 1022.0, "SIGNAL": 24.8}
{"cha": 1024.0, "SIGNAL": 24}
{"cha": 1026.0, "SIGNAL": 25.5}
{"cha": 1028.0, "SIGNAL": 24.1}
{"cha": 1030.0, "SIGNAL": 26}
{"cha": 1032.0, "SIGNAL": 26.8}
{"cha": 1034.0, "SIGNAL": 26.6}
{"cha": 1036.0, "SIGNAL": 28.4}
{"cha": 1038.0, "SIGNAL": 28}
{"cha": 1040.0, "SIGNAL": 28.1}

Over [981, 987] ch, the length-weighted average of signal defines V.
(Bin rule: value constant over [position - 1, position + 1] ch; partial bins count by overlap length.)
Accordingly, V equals 21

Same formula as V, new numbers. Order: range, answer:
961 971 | 22.9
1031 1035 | 26.7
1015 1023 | 22.6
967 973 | 23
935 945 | 24.5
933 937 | 23.9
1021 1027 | 24.8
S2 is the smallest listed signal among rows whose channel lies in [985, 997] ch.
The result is 9.25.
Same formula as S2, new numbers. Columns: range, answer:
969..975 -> 21.4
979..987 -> 19.6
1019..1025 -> 23.6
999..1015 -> 6.92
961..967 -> 21.7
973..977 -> 22.1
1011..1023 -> 17.3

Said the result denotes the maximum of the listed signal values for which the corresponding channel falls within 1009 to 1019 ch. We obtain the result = 21.2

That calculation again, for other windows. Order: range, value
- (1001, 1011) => 14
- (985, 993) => 19.6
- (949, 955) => 24.5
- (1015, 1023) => 24.8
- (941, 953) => 25.9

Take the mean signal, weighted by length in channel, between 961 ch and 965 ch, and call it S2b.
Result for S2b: 24.1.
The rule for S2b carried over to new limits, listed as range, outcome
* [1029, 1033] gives 26.4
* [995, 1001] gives 8.33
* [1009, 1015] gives 16.4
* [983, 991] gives 19.4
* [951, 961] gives 24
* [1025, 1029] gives 24.8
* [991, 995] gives 12.5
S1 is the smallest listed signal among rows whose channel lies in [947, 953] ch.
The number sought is 24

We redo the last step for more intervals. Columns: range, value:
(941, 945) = 23.8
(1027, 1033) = 24.1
